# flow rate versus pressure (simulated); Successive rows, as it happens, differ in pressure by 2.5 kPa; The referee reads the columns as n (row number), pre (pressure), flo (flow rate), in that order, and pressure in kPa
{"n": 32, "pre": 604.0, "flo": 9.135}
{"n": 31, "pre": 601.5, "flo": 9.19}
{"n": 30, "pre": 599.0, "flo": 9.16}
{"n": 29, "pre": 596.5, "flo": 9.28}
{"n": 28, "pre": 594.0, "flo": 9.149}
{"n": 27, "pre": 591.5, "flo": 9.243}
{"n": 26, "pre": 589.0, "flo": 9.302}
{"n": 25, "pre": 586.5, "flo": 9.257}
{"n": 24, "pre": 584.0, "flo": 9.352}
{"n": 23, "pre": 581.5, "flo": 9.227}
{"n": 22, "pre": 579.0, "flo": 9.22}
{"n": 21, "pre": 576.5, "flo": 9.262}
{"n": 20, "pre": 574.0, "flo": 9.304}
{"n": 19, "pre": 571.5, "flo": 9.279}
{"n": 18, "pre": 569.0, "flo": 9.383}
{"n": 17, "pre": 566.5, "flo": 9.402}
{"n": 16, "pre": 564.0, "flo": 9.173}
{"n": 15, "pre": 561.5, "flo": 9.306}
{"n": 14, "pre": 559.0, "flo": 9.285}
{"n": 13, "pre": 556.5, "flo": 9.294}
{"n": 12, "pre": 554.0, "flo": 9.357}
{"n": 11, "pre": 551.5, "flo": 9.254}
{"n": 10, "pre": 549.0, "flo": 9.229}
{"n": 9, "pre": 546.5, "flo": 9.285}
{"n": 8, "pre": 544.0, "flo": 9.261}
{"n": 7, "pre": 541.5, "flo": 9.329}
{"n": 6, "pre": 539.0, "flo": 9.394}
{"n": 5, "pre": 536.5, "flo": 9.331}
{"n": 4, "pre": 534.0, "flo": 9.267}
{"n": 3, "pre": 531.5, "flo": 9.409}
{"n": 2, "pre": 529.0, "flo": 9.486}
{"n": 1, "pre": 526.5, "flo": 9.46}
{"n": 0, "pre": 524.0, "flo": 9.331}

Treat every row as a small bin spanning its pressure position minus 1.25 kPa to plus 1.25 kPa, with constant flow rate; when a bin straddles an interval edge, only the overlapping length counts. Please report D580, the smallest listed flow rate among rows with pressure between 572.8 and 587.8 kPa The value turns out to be 9.22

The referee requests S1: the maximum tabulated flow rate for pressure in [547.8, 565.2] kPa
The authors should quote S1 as 9.357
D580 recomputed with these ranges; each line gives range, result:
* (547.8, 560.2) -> 9.229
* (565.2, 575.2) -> 9.279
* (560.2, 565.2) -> 9.173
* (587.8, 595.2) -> 9.149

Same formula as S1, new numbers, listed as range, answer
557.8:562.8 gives 9.306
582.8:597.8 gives 9.352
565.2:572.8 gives 9.402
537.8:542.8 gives 9.394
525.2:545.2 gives 9.486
